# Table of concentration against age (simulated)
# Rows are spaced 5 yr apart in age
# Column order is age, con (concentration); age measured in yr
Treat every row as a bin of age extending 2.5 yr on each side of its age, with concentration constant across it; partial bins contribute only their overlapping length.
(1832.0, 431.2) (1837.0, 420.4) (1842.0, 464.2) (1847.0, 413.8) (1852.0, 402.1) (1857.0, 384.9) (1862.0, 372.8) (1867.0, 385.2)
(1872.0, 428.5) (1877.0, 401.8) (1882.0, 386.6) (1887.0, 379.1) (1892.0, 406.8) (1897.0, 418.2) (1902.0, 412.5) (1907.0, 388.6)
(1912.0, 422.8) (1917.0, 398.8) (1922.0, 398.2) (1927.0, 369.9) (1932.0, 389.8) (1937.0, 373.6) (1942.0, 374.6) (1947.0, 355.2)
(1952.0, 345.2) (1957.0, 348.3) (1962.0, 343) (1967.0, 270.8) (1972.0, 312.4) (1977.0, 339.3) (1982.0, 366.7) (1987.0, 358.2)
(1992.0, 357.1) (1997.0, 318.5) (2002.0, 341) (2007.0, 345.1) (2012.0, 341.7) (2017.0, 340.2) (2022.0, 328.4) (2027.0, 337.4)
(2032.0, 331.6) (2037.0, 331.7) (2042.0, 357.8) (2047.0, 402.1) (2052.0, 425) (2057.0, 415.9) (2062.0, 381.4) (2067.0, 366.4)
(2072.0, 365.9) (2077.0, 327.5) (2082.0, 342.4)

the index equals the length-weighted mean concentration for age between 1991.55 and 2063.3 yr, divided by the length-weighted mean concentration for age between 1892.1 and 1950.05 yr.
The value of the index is 0.91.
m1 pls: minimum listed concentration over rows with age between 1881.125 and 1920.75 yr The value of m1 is 379.1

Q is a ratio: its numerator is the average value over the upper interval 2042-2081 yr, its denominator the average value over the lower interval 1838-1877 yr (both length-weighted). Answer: 0.9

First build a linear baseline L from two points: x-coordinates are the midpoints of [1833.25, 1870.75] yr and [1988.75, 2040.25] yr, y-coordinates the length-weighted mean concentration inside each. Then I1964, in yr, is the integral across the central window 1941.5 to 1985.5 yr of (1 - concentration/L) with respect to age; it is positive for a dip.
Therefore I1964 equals 2.63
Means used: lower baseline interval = 408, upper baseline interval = 338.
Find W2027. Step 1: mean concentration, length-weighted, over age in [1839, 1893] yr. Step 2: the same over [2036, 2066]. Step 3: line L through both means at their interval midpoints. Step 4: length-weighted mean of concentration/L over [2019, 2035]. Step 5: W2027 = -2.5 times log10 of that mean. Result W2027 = 0.17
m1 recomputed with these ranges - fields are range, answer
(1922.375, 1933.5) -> 369.9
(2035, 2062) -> 331.7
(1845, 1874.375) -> 372.8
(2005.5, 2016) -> 341.7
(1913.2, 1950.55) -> 355.2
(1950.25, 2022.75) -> 270.8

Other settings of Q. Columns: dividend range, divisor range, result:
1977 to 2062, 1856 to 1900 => 0.90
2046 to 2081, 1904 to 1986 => 1.05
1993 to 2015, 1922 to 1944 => 0.89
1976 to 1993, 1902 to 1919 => 0.88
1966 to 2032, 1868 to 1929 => 0.84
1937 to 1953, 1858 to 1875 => 0.92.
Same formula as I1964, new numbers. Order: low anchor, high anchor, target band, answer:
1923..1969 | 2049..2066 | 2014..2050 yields 4.09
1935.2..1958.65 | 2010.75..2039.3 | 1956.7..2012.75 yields 1.79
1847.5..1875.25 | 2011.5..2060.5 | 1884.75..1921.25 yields -1.46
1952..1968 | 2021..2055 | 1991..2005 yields 0.31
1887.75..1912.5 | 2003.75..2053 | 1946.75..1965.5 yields 1.95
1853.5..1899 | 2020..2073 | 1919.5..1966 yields 2.63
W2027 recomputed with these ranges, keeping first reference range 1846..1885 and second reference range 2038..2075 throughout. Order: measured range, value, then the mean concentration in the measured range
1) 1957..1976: 0.23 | 316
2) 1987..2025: 0.14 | 340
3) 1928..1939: 0.03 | 380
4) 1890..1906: -0.04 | 410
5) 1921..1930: 0.03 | 382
